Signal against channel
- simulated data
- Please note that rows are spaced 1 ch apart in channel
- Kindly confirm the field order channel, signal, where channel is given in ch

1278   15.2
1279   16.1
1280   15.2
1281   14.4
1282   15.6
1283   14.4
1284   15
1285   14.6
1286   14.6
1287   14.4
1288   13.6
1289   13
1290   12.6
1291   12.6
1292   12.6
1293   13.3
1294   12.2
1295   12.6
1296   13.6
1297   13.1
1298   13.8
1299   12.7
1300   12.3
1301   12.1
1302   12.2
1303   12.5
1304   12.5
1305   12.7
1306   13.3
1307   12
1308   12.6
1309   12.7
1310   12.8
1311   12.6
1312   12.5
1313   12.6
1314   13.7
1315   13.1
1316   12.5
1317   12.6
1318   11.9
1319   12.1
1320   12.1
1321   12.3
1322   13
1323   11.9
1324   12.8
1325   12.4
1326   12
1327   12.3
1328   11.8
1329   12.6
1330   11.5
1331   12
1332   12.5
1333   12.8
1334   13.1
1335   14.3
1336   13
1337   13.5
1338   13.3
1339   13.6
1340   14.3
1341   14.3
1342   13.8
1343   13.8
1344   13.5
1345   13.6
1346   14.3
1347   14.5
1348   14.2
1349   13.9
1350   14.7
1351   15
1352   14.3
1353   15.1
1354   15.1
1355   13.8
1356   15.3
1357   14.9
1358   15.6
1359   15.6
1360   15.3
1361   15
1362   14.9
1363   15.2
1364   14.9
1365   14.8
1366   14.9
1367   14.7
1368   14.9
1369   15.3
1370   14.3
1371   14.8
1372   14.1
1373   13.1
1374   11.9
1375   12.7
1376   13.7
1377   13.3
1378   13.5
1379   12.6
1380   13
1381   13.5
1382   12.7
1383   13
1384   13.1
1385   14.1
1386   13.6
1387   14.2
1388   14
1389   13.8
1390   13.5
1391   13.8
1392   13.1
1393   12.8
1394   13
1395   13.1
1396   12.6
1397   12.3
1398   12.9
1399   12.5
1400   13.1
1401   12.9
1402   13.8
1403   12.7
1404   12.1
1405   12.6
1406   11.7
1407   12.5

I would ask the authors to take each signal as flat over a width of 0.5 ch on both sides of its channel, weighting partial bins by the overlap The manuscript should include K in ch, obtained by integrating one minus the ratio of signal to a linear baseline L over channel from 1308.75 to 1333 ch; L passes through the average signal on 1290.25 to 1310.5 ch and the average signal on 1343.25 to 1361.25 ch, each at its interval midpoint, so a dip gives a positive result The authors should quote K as 1.8 ch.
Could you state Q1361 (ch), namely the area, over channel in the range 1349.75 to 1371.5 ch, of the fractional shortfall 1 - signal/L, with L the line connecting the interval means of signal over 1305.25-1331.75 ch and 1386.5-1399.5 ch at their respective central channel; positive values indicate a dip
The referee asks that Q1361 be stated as -3.5 ch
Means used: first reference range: 12.5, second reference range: 13.2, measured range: 14.9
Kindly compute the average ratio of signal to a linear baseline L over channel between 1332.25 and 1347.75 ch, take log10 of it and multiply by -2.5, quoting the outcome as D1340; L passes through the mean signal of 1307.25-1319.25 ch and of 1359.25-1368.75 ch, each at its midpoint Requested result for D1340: 0.01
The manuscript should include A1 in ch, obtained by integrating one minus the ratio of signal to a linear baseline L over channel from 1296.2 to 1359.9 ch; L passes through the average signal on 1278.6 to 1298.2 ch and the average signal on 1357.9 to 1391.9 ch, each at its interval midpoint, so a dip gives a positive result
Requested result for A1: 3.1 ch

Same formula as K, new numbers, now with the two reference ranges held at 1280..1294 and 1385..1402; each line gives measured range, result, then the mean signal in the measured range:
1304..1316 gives 0.9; 12.8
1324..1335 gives 1.0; 12.4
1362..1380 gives -0.9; 14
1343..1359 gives -1.2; 14.5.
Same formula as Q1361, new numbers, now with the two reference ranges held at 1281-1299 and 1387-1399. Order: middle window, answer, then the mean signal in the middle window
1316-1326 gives 0.86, 12.3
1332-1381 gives -2.96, 14.1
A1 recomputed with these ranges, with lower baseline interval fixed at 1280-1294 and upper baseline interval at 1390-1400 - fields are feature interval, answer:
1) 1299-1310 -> 1.0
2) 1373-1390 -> -0.3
